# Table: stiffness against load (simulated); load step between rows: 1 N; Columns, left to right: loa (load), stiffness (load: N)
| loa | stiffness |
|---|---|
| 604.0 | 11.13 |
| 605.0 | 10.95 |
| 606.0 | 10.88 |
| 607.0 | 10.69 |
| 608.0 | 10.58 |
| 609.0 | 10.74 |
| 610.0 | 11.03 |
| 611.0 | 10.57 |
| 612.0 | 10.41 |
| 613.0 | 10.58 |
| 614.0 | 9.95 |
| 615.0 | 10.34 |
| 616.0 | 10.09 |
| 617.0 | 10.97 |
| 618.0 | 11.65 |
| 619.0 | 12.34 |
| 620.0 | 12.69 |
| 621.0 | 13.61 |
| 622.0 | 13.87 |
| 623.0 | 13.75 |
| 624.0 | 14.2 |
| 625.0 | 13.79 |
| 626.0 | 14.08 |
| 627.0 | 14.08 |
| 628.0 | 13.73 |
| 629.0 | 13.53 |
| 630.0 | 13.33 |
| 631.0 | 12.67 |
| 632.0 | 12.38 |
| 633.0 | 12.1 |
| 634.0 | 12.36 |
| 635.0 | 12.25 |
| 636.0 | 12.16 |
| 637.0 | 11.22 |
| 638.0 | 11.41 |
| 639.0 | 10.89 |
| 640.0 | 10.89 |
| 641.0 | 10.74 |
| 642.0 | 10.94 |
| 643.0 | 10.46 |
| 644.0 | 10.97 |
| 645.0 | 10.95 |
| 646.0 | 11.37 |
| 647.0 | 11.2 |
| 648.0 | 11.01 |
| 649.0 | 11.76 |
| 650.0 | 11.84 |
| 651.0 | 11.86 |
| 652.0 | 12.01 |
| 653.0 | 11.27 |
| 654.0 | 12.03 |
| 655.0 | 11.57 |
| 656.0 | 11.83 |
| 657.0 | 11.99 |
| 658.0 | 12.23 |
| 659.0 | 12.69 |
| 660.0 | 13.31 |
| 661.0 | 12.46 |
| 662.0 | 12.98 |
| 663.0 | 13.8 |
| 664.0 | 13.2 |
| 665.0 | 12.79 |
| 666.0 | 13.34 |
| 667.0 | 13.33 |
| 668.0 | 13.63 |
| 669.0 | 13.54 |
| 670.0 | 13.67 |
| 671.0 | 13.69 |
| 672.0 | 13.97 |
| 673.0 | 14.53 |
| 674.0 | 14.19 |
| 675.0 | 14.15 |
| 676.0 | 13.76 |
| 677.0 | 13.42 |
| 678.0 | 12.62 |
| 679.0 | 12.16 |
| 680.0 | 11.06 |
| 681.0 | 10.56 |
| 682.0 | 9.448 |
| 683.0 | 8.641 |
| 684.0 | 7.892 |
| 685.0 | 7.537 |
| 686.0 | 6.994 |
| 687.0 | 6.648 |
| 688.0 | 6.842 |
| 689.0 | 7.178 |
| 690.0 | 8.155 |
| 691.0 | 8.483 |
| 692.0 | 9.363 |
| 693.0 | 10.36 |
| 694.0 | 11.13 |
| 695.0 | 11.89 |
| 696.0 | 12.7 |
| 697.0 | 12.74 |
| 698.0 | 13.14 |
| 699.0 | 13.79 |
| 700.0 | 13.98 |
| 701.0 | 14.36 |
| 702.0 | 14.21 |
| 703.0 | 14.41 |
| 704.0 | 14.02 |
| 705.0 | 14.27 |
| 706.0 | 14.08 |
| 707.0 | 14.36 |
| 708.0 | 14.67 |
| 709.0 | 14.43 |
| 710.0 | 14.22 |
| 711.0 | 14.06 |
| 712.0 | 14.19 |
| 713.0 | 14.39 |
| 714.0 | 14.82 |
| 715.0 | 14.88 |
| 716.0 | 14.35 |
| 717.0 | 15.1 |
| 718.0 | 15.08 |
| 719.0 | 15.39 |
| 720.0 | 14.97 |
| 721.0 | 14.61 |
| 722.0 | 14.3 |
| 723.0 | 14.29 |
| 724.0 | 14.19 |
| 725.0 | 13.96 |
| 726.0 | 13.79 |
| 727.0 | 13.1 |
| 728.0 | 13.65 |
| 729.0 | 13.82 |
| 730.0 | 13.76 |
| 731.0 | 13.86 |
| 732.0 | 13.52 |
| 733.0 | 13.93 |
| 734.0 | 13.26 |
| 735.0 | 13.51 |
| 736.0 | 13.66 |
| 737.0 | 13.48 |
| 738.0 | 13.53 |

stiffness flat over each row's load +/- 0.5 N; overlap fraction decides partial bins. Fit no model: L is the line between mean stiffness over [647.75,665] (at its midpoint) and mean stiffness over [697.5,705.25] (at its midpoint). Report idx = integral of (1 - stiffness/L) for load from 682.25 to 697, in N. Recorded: 5.0 N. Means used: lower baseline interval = 12.3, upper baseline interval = 14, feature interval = 8.99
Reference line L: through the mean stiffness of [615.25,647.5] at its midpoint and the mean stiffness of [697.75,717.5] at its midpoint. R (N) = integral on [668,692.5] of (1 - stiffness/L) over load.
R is 4.84 N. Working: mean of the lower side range 12.2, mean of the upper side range 14.3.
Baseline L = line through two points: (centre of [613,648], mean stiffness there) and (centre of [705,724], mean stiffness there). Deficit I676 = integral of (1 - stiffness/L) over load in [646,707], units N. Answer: 6.6 N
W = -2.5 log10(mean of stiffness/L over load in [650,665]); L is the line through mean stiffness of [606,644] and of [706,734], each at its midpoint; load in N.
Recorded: 0.03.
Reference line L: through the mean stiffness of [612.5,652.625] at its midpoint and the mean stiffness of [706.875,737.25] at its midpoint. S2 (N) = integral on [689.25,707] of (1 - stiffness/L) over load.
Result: 1.59 N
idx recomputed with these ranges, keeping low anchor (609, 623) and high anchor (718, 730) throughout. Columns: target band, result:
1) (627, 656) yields 0.7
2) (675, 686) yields 2.0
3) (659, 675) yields -0.9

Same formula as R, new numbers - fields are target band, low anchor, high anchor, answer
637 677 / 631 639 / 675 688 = -4.9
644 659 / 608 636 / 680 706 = 0.0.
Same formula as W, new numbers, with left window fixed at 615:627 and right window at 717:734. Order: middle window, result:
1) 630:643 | 0.11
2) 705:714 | -0.03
